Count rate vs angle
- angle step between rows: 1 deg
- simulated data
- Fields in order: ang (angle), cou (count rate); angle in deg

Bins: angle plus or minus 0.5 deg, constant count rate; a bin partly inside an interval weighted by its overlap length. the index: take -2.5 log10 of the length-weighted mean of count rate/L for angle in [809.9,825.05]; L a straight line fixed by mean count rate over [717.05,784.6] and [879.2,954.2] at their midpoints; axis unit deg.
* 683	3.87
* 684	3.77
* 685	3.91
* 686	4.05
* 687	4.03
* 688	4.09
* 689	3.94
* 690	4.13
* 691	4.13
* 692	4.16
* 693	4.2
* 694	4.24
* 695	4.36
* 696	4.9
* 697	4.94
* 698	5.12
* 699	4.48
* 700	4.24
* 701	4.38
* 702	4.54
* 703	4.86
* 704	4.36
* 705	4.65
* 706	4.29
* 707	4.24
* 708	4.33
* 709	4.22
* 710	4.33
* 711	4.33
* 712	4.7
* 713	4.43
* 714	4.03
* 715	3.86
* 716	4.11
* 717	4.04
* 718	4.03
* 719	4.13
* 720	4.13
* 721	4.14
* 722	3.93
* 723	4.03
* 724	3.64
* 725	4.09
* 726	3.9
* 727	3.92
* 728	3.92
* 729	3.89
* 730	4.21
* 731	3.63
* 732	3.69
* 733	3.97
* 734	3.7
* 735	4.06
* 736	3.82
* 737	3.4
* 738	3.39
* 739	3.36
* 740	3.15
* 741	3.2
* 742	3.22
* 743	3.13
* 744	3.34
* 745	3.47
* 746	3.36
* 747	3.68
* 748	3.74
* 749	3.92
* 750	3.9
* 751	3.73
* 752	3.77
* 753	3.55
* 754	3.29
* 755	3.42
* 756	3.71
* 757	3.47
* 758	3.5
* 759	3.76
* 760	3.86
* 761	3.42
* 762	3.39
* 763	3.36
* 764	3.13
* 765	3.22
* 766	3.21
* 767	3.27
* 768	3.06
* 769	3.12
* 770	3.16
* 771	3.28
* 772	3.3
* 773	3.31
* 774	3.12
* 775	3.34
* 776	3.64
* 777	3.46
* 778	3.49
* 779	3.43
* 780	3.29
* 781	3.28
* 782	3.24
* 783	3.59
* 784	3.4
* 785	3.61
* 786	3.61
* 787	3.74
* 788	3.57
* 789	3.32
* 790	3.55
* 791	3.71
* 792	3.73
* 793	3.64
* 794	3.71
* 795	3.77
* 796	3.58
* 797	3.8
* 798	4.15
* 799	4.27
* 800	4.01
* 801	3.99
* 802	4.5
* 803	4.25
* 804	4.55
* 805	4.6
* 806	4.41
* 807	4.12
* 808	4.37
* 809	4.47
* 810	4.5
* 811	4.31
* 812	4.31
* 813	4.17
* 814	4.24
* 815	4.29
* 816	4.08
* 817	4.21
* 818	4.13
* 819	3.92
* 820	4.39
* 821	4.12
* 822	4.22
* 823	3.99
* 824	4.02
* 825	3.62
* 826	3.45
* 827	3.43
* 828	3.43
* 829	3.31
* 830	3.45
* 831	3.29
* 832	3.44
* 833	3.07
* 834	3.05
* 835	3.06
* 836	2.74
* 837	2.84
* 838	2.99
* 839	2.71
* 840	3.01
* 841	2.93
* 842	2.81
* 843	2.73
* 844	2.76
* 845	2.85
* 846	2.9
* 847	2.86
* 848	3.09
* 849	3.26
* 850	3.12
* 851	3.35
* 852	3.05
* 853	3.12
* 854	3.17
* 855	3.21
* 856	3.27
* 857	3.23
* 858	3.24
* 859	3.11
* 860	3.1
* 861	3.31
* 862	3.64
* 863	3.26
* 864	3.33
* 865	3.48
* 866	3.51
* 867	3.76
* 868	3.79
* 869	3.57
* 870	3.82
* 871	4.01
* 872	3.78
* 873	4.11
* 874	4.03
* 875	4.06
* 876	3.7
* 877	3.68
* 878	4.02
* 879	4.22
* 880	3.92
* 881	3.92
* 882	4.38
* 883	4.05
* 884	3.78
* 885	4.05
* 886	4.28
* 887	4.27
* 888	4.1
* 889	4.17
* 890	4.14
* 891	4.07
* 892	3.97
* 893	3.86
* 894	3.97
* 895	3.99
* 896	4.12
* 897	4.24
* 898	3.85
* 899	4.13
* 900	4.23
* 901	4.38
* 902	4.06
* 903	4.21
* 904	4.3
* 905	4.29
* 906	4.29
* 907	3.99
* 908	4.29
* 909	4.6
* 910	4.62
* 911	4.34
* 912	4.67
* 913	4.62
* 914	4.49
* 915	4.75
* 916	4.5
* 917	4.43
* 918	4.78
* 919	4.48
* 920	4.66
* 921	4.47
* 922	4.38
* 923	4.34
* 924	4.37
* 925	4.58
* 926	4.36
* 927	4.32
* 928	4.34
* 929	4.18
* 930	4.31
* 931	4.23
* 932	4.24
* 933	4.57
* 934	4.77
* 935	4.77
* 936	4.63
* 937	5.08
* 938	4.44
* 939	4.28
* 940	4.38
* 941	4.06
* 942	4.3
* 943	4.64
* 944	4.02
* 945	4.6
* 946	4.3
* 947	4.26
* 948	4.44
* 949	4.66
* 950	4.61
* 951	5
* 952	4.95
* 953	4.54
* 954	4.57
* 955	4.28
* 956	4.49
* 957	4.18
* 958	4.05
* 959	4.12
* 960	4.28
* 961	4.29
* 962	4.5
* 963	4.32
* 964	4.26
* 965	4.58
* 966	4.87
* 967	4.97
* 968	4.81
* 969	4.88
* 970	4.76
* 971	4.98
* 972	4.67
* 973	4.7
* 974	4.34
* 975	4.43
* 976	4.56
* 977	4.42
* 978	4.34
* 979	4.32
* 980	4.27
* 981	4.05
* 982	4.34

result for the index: -0.08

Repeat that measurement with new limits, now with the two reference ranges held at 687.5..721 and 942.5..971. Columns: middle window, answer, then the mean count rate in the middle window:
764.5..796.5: 0.27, 3.43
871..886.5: 0.12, 4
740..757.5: 0.23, 3.51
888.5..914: 0.06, 4.22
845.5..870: 0.33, 3.29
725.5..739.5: 0.15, 3.78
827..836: 0.34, 3.24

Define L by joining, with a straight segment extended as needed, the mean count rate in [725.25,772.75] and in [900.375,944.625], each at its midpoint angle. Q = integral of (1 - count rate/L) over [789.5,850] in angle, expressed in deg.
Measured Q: 3.18 deg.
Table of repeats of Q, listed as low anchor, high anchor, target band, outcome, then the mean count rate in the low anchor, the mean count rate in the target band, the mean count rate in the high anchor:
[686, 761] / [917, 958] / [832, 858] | 7.53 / 3.97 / 3.02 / 4.47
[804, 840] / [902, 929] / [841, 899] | 7.16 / 3.79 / 3.62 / 4.43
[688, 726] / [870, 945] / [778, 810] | 3.17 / 4.28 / 3.85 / 4.27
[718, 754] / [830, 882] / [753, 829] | -4.13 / 3.72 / 3.73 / 3.35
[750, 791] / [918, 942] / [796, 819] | -3.57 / 3.43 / 4.24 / 4.45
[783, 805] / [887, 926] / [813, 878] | 9.59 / 3.84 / 3.46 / 4.31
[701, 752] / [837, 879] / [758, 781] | 2.38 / 3.93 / 3.35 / 3.34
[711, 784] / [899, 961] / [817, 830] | 0.40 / 3.62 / 3.84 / 4.43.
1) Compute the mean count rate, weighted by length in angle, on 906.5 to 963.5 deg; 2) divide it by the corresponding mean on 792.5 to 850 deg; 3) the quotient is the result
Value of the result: 1.21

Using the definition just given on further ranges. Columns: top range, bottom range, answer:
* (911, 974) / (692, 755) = 1.13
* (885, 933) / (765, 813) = 1.16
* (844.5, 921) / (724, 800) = 1.09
